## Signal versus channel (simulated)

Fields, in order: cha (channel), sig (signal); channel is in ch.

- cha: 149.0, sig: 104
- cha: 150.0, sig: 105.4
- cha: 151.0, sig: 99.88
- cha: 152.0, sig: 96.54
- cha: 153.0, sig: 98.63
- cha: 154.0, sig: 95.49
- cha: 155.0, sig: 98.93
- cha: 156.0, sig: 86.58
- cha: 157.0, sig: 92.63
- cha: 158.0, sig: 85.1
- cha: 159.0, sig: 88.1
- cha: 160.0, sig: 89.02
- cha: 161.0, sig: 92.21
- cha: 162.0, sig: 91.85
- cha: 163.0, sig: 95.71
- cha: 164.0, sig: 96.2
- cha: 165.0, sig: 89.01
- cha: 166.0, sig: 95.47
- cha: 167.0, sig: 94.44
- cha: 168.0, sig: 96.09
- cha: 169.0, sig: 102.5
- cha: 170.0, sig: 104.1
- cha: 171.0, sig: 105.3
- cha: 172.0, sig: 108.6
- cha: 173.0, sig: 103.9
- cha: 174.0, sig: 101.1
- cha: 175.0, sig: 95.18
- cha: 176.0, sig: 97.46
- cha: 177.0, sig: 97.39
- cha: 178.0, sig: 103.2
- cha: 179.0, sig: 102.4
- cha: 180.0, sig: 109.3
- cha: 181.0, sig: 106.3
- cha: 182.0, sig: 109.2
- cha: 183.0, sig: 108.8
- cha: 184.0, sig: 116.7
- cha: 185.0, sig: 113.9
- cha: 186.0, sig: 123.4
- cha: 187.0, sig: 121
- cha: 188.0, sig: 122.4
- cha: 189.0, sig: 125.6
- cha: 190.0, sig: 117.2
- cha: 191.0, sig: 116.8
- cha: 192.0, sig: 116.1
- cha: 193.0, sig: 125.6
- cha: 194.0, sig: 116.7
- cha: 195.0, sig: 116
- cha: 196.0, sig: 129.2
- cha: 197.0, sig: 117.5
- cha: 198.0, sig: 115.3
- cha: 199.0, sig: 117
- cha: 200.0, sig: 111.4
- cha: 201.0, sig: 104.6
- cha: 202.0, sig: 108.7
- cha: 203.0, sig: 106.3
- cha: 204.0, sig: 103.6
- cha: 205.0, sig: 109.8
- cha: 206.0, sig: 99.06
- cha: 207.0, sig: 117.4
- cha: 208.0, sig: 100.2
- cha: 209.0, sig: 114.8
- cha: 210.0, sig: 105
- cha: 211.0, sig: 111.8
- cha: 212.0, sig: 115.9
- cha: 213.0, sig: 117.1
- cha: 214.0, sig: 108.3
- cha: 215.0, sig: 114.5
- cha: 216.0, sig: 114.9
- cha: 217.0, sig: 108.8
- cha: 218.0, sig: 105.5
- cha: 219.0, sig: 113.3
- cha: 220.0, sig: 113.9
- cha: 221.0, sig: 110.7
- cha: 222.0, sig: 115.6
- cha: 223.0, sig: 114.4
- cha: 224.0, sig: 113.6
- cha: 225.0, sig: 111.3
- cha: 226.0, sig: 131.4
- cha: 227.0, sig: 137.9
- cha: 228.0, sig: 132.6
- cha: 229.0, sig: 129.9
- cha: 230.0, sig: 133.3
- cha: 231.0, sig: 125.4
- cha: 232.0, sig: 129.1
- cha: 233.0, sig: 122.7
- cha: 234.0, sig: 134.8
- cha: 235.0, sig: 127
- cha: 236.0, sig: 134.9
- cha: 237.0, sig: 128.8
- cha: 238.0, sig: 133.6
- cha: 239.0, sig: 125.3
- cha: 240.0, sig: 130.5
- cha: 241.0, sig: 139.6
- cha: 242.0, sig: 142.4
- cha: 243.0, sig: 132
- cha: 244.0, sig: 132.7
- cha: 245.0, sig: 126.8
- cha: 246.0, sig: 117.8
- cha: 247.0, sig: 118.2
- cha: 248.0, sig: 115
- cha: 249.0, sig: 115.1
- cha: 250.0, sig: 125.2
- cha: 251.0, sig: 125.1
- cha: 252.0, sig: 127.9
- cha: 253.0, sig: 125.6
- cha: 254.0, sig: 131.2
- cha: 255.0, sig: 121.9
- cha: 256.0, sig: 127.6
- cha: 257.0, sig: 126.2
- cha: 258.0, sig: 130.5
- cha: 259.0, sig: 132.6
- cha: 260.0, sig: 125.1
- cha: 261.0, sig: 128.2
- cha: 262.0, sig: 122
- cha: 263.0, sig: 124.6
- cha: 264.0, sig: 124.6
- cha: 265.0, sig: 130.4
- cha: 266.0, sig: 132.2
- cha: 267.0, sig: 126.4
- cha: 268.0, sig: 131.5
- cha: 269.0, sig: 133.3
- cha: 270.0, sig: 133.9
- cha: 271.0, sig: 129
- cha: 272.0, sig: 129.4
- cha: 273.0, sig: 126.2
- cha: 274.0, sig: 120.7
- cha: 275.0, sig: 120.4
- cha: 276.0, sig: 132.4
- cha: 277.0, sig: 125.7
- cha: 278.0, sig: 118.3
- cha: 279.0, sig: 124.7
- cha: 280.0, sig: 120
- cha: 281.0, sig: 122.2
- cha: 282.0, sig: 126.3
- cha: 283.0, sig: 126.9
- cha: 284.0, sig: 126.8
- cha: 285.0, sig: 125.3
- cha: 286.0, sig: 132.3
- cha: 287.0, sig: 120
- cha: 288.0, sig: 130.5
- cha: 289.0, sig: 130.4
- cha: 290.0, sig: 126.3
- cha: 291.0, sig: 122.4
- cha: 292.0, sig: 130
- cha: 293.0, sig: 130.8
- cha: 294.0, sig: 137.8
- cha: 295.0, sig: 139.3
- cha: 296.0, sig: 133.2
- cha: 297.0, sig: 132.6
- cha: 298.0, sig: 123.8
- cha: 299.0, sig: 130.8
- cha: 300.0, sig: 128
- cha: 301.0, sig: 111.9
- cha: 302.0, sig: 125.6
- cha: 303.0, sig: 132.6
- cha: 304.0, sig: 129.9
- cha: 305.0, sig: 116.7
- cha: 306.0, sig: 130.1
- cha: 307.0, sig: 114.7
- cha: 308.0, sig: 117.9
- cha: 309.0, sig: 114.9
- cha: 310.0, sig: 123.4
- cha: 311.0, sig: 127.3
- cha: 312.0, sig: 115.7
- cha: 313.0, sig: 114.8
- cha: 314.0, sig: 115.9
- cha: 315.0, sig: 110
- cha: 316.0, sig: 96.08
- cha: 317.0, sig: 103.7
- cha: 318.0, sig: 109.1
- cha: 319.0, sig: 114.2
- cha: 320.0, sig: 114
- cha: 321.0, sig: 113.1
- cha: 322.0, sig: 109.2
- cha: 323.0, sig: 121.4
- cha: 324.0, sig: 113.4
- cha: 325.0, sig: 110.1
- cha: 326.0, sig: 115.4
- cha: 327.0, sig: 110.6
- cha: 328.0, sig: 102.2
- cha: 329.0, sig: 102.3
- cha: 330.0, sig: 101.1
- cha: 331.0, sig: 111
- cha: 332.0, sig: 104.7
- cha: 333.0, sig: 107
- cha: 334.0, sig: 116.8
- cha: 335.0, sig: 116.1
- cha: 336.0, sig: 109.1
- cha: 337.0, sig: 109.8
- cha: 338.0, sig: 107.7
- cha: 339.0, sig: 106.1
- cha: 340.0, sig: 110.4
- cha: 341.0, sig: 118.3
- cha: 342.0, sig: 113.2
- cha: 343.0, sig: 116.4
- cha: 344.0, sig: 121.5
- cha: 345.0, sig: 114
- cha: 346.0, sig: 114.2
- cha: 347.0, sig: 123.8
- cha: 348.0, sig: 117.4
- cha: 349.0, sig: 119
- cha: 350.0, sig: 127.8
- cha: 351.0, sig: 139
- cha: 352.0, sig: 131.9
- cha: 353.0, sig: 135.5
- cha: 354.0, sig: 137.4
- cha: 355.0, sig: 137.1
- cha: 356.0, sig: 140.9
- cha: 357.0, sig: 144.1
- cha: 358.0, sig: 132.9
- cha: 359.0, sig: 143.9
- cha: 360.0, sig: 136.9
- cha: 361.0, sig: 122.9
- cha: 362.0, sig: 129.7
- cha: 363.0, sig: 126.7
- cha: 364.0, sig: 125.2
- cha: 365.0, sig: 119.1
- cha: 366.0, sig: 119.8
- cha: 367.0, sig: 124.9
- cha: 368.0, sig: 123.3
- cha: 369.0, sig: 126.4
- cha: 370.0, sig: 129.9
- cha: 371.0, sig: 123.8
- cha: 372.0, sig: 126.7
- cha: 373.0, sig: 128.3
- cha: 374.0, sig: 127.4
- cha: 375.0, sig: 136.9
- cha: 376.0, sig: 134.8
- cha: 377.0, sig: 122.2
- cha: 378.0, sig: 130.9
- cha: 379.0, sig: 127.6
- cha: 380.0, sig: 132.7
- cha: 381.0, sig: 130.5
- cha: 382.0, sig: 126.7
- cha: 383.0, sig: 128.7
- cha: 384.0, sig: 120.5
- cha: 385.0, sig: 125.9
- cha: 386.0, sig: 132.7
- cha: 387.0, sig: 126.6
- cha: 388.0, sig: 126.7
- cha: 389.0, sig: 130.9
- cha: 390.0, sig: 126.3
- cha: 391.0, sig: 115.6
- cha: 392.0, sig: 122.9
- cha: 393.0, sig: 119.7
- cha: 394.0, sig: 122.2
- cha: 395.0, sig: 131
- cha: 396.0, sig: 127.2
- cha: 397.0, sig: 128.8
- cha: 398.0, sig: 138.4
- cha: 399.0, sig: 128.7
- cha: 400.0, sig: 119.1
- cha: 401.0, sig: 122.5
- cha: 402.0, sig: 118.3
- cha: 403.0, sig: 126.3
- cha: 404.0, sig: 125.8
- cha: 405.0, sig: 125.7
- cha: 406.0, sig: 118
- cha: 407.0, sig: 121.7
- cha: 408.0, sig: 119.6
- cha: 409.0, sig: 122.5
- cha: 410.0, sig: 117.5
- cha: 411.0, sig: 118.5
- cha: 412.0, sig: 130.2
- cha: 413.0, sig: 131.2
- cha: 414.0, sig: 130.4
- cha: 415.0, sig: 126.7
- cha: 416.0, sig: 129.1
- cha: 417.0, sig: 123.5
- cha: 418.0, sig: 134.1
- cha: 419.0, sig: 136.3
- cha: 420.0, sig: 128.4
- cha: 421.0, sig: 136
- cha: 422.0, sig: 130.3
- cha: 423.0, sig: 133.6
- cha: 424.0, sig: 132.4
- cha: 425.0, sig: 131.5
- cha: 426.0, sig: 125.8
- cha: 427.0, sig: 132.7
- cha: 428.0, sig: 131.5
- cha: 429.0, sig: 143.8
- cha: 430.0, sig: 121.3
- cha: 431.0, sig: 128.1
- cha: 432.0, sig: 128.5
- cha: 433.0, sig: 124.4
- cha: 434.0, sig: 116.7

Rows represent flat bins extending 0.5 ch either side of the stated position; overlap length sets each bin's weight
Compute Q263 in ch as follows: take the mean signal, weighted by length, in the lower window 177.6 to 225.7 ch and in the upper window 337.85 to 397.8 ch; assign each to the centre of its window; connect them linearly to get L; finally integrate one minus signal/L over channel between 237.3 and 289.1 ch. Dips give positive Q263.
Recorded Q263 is -3.96 ch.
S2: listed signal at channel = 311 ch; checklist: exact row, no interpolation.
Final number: 127.3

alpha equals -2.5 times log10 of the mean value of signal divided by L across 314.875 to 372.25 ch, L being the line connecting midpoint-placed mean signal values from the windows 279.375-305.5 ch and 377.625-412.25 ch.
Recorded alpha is 0.064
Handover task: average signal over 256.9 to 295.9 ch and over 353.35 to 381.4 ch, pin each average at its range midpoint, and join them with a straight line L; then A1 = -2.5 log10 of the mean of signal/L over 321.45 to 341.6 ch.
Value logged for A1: 0.17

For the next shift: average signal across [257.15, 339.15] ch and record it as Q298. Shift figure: 121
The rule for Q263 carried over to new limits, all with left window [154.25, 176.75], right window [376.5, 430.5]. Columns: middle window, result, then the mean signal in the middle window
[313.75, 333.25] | 1.3 ch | 109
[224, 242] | -4.3 ch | 130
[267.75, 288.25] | -2.9 ch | 126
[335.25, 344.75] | 0.5 ch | 113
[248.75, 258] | -1.6 ch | 126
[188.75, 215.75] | -3.4 ch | 113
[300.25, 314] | -0.8 ch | 121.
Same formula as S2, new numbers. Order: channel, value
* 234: 134.8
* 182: 109.2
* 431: 128.1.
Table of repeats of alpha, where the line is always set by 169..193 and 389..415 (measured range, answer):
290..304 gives -0.10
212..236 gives -0.07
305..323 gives 0.04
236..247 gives -0.15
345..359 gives -0.08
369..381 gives -0.06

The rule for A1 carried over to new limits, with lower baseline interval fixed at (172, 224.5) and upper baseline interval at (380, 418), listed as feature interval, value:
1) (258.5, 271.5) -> -0.11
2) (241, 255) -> -0.10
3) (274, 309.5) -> -0.07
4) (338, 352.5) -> 0.02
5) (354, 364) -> -0.10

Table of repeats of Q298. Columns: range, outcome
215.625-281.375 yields 125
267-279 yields 127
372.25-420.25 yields 127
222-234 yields 126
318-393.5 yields 122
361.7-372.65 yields 125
